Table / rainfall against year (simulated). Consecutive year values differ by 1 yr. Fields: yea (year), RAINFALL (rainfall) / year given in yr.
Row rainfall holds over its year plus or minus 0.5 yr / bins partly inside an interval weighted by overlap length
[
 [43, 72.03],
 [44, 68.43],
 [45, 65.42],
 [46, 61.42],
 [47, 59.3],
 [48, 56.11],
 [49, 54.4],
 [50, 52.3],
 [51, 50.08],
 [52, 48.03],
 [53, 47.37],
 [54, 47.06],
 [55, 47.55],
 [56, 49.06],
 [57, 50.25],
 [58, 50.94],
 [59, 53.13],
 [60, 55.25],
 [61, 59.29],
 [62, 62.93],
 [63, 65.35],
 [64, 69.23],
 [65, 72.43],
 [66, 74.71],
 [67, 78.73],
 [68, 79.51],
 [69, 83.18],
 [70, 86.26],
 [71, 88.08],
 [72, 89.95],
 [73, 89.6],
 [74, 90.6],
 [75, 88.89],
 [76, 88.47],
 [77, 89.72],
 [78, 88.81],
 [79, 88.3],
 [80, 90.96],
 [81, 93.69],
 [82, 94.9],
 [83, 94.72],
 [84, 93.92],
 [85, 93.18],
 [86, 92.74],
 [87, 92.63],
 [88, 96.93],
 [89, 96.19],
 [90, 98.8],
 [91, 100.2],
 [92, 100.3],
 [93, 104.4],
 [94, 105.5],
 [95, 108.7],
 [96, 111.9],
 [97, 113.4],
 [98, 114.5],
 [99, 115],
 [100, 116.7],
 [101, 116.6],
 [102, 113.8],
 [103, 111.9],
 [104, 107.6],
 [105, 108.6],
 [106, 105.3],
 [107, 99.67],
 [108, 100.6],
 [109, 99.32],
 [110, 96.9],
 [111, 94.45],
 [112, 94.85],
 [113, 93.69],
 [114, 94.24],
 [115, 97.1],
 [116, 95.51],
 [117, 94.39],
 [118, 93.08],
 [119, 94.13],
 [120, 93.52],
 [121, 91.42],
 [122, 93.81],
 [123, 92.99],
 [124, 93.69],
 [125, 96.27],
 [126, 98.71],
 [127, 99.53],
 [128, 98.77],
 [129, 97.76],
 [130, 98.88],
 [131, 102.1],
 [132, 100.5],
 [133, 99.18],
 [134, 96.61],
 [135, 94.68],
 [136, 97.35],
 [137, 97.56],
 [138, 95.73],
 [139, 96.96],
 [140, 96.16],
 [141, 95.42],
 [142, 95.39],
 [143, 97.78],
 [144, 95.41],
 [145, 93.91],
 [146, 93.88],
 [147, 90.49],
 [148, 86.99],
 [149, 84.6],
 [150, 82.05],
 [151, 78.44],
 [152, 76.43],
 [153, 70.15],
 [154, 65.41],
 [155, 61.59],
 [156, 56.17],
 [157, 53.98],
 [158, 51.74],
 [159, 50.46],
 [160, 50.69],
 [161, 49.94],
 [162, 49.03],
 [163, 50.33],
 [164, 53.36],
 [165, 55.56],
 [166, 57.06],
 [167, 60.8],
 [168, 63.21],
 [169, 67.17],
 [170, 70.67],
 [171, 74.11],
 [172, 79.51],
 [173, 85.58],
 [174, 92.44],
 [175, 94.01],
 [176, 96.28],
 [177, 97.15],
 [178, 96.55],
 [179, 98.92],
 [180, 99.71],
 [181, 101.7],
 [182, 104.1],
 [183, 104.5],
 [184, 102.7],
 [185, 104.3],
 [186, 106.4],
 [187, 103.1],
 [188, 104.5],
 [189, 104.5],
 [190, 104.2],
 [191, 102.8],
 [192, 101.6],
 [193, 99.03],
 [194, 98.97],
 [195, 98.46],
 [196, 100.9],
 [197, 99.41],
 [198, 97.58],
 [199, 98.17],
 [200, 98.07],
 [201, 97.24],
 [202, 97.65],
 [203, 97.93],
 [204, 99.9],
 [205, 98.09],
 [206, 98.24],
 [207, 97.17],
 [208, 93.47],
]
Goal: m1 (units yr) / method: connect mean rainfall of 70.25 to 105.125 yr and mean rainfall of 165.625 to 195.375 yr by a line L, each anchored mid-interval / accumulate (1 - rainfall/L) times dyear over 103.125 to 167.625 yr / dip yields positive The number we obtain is 6.7 yr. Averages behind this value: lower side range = 99.5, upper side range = 92.6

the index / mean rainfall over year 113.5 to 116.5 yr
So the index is 95.6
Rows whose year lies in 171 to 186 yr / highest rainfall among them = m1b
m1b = 106.4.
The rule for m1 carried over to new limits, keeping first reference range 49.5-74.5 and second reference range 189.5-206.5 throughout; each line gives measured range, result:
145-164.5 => 4.7 yr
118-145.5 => -4.5 yr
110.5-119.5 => -1.8 yr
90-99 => -4.1 yr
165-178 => 2.1 yr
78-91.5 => -4.3 yr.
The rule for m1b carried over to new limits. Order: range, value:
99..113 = 116.7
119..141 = 102.1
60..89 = 96.93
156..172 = 79.51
